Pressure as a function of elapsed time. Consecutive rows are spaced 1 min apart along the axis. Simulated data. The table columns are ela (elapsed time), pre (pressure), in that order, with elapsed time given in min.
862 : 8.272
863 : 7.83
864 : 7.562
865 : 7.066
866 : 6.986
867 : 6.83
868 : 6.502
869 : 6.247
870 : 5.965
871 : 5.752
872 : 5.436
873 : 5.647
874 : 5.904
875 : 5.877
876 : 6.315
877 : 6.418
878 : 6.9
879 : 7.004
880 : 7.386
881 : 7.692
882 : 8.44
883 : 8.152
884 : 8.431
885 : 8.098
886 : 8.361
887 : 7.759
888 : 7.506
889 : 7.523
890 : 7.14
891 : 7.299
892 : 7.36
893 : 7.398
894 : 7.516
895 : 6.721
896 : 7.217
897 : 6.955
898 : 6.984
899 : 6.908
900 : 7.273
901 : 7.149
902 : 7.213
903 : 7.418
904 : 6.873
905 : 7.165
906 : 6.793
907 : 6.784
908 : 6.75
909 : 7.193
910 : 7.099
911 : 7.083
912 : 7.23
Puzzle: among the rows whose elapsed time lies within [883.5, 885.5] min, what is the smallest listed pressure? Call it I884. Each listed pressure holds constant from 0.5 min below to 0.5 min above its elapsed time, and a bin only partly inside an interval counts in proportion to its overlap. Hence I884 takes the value 8.098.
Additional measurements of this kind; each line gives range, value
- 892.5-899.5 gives 6.721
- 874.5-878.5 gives 5.877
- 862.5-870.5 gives 5.965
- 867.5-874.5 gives 5.436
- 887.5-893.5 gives 7.14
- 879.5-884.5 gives 7.386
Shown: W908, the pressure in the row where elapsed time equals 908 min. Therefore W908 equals 6.75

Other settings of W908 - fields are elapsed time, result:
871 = 5.752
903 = 7.418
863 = 7.83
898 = 6.984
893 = 7.398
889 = 7.523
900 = 7.273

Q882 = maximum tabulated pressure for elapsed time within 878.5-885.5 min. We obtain 8.44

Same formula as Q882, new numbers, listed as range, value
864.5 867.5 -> 7.066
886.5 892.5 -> 7.759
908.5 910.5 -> 7.193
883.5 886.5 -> 8.431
